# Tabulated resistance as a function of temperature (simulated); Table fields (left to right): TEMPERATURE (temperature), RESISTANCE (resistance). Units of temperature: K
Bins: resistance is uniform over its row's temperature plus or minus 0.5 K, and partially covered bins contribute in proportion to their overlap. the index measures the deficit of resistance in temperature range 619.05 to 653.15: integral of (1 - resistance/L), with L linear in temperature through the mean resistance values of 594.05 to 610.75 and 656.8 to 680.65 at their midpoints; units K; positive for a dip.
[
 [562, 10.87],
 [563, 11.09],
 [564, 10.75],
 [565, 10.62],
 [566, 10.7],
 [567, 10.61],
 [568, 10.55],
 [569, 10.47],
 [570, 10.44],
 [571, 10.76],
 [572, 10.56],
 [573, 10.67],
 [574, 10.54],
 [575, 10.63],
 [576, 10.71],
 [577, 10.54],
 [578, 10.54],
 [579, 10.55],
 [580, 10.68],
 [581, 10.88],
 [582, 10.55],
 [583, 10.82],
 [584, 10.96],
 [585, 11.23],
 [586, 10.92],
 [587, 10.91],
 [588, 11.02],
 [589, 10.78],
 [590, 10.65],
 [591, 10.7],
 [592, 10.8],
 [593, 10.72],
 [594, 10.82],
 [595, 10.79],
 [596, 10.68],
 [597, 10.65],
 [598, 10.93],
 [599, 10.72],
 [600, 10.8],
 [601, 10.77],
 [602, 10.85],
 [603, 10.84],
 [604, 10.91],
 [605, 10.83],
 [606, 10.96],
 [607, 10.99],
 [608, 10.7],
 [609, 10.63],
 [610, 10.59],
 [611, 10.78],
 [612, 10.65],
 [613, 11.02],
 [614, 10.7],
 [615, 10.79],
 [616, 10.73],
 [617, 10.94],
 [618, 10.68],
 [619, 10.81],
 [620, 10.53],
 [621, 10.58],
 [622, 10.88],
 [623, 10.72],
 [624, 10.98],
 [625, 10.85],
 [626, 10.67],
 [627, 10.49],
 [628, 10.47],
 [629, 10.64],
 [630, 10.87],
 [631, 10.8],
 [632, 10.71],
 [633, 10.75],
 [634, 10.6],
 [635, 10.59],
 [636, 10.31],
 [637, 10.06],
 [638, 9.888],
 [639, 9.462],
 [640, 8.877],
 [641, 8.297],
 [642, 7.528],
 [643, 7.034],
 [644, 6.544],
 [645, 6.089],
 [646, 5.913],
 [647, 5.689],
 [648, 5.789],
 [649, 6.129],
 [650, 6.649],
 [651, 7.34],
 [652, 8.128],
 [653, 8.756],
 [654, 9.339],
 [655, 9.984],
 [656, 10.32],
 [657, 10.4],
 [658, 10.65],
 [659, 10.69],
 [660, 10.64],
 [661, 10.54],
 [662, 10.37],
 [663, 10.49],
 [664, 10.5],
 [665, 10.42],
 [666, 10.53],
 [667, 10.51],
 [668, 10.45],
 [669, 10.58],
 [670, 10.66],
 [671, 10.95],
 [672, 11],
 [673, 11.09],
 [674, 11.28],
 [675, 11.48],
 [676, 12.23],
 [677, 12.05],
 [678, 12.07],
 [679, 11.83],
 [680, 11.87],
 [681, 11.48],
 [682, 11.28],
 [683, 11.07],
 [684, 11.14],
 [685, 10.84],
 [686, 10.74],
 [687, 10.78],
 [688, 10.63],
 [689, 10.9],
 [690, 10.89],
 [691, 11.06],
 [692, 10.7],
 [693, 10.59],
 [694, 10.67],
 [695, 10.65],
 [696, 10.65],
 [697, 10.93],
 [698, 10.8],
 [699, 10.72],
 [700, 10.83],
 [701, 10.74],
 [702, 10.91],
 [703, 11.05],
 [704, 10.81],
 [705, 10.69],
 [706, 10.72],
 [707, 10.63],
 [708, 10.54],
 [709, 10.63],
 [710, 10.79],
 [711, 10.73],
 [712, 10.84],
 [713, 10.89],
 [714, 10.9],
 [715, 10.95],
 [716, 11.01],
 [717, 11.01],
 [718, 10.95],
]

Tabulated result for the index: 5.5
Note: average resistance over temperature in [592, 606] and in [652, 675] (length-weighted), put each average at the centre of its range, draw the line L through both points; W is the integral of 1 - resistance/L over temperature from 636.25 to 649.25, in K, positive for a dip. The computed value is 3.7 K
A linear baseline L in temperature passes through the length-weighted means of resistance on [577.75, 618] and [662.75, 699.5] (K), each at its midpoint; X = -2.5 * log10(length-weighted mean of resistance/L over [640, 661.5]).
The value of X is 0.31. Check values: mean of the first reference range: 10.8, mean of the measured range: 8.23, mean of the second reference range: 11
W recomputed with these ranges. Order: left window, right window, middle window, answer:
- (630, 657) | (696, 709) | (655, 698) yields -4.9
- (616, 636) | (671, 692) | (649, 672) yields 2.4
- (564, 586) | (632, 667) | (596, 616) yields -1.6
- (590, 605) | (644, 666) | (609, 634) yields -2.0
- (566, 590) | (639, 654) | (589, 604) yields -1.6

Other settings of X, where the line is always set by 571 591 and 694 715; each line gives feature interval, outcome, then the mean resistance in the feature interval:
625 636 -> 0.01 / 10.7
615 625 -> 0.00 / 10.8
